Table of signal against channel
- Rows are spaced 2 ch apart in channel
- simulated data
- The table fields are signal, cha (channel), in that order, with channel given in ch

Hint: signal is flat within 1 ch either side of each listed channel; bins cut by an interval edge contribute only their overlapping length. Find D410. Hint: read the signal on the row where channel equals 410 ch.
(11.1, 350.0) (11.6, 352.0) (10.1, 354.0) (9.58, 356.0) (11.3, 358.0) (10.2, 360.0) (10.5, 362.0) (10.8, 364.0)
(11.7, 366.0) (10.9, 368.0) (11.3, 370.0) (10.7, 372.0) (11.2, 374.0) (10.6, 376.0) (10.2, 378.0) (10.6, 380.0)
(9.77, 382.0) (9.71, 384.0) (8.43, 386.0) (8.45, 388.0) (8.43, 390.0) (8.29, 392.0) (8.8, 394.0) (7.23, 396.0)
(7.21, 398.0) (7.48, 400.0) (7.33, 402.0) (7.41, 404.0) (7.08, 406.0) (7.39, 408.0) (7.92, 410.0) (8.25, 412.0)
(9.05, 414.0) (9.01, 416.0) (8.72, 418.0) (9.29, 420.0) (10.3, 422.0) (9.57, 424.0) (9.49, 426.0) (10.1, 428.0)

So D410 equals 7.92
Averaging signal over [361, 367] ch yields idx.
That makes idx 11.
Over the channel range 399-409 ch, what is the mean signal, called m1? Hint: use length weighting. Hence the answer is 7.34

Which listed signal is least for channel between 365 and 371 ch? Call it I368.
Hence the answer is 10.9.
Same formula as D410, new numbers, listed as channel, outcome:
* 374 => 11.2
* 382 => 9.77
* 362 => 10.5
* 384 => 9.71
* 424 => 9.57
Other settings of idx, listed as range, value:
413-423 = 9.27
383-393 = 8.66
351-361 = 10.6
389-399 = 7.99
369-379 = 10.8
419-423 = 9.79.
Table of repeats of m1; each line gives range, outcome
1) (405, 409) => 7.23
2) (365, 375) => 11.2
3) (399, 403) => 7.41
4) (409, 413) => 8.09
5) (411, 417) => 8.77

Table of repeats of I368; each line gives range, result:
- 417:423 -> 8.72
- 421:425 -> 9.57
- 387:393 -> 8.29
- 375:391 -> 8.43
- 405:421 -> 7.08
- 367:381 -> 10.2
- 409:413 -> 7.92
